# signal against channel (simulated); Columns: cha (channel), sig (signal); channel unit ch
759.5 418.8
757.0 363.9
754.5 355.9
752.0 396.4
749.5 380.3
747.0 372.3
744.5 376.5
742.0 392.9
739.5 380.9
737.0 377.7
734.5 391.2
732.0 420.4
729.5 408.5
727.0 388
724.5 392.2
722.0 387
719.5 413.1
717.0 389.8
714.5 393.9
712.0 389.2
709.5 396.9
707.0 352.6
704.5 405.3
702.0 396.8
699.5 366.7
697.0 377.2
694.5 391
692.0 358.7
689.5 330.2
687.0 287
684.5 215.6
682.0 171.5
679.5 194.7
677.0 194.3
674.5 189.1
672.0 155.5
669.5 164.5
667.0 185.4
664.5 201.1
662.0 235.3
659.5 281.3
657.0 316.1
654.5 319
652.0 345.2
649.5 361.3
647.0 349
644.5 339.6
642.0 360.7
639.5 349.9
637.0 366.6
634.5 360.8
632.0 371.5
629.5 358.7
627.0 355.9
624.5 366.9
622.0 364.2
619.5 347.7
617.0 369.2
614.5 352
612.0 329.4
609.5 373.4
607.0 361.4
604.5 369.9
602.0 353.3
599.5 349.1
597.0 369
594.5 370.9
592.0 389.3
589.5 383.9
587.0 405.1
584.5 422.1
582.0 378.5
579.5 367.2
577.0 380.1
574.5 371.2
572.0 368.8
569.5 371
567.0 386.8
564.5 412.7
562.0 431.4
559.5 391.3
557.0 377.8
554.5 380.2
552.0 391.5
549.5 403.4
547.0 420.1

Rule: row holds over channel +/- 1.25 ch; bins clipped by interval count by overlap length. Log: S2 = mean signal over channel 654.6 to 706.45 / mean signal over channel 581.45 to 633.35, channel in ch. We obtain 0.74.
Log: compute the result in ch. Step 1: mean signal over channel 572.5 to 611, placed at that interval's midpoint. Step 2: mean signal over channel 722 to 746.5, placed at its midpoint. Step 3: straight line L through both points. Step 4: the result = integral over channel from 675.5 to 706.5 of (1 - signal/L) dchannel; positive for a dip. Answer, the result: 6.3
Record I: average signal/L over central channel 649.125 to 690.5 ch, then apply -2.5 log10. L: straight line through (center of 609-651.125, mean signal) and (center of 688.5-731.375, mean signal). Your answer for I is 0.467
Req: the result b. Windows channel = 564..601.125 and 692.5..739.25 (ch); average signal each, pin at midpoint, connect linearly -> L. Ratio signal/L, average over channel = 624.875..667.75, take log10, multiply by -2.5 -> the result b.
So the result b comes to 0.19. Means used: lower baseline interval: 381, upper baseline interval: 390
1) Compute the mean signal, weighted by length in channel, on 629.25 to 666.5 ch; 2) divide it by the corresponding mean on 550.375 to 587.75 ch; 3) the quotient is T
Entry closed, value 0.8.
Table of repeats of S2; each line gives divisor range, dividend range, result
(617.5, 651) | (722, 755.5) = 1.08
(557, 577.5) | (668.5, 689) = 0.52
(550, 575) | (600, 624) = 0.92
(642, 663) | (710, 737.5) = 1.23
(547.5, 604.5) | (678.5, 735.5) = 0.93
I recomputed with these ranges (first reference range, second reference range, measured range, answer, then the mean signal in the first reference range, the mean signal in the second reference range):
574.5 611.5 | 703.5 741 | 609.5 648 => 0.07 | 376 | 392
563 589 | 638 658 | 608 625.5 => 0.01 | 387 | 343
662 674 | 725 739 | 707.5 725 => -0.15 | 184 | 396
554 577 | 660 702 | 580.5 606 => -0.07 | 388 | 256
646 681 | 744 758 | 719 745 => -0.14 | 248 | 374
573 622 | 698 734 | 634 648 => 0.07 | 370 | 393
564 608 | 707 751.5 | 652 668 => 0.41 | 378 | 390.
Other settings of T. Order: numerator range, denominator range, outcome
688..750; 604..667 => 1.14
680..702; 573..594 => 0.81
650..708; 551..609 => 0.73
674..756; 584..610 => 0.94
